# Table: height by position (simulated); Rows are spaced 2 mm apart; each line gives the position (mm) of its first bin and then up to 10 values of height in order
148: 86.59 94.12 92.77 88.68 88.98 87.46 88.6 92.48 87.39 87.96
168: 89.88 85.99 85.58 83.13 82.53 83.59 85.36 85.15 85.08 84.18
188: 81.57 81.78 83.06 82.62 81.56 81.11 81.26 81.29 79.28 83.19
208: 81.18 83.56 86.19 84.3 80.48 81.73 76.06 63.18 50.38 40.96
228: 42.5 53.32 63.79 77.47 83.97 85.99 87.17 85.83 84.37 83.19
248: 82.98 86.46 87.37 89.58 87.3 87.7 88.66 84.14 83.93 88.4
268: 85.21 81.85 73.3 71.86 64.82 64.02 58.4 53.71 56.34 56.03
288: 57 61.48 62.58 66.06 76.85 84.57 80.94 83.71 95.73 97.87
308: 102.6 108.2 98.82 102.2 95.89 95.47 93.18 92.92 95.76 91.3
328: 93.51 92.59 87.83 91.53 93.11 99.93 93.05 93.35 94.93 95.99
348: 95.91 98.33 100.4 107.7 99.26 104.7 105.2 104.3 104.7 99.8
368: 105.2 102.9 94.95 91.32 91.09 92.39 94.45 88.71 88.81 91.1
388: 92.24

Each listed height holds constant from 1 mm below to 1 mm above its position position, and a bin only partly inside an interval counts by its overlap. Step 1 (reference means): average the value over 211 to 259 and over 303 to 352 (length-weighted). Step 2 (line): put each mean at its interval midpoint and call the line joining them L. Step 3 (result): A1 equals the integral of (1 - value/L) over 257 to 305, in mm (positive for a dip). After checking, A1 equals 6.8 mm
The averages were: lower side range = 76.3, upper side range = 95.9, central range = 73.6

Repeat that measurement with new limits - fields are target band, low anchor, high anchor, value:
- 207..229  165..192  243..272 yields 3.87 mm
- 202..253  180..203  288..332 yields 5.16 mm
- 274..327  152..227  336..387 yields 6.69 mm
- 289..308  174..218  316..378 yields 2.54 mm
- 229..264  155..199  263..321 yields -0.31 mm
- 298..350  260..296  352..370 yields -3.84 mm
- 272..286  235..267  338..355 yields 4.29 mm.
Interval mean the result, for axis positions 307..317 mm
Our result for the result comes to 102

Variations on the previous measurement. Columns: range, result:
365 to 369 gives 102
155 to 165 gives 89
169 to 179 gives 84.2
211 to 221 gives 81.8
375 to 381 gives 92.6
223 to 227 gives 45.7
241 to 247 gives 84.5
